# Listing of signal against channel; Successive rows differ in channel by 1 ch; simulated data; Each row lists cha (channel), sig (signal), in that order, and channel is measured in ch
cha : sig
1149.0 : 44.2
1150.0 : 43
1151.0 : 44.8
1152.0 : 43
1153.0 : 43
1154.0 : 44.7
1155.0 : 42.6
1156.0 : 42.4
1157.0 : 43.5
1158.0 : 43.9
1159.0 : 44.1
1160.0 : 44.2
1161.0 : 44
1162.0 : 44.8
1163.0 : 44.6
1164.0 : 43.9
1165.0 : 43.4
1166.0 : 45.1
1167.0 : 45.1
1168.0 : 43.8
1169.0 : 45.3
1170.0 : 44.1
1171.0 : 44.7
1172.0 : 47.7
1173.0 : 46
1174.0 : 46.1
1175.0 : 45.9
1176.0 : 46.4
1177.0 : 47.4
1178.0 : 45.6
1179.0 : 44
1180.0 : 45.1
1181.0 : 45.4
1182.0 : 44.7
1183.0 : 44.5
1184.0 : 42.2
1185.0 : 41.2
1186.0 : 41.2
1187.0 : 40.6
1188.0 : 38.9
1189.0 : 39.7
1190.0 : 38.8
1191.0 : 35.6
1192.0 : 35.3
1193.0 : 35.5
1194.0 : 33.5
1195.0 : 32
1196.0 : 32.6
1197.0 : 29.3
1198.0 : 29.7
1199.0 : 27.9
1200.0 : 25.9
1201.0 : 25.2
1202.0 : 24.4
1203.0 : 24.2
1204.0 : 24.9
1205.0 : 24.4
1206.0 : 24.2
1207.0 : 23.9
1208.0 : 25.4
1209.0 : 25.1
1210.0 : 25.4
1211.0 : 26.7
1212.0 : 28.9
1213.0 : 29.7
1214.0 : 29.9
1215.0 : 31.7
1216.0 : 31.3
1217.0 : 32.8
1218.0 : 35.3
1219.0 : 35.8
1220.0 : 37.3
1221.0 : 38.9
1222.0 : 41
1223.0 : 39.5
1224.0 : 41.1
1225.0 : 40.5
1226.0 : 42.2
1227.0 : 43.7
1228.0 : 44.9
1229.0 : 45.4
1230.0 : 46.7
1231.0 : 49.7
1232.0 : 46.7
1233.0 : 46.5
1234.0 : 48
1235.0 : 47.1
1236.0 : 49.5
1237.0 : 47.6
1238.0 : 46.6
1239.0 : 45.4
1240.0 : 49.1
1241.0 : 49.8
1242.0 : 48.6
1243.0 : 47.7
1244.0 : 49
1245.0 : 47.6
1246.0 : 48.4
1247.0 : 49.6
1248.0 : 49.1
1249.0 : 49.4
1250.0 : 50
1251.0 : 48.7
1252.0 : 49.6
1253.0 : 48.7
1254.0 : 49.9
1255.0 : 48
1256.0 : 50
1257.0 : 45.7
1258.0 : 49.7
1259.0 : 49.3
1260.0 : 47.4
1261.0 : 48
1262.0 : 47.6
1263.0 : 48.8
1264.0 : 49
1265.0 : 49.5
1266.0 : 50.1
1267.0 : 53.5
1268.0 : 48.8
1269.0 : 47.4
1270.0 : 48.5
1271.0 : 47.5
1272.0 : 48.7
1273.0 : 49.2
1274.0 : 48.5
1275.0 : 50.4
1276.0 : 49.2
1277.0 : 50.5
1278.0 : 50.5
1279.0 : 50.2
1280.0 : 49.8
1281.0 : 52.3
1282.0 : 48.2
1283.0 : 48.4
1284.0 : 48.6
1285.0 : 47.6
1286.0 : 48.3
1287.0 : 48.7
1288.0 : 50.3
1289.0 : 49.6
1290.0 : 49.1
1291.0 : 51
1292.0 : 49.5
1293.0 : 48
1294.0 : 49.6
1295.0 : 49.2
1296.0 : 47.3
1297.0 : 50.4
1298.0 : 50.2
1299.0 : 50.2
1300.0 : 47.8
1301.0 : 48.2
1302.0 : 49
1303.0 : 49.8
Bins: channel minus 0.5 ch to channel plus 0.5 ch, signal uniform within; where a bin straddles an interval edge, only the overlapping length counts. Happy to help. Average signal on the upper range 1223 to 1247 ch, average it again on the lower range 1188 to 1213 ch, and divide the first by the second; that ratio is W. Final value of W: 1.6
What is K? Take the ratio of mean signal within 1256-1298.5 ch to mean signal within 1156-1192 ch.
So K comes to 1.1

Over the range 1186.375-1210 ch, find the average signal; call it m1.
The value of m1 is 30.3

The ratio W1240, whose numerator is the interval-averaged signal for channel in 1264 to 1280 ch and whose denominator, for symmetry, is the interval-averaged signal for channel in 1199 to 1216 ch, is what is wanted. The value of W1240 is 1.87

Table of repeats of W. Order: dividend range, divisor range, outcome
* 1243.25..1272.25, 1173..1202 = 1.27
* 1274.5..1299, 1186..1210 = 1.63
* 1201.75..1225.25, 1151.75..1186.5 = 0.70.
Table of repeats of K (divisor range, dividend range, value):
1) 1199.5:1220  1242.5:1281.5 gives 1.76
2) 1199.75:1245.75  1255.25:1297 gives 1.30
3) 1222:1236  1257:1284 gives 1.10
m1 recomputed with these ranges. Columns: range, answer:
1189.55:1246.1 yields 37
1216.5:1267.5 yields 46.4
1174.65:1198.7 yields 39.7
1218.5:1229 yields 40.7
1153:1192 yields 43.6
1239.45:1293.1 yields 49.1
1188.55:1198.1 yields 34.4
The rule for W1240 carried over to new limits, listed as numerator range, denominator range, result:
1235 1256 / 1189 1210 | 1.67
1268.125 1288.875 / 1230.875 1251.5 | 1.02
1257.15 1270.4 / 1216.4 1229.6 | 1.23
